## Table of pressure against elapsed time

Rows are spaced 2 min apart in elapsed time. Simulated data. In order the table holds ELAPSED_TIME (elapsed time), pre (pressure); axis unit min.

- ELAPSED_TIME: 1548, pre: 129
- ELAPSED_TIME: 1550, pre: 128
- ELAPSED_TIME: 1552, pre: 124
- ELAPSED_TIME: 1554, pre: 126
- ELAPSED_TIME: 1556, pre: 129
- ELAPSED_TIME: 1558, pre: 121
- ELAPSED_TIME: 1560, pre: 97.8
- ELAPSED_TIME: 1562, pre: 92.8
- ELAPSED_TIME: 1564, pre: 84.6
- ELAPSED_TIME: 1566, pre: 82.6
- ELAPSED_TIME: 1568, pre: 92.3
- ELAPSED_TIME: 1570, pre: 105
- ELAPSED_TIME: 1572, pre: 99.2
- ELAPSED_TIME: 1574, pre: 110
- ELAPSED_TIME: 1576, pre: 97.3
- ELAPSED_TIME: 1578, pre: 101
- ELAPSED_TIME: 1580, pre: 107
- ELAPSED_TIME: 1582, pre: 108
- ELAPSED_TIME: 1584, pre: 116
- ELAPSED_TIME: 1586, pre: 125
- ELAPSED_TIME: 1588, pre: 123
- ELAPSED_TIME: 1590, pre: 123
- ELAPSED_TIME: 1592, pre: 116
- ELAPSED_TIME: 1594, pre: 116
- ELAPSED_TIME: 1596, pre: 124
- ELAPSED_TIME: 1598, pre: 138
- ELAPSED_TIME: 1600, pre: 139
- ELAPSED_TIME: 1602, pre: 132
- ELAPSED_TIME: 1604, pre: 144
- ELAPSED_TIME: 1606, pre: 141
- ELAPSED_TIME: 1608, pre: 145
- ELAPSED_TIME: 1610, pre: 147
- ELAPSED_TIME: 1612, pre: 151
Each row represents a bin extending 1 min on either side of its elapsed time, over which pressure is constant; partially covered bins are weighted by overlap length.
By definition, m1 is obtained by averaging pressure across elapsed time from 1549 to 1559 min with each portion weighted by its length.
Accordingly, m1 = 126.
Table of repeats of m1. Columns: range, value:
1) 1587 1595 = 120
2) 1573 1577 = 104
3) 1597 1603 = 136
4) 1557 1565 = 99.1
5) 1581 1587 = 116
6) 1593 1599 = 126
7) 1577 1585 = 108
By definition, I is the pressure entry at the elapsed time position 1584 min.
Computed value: 116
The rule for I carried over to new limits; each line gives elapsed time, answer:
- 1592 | 116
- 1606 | 141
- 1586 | 125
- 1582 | 108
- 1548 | 129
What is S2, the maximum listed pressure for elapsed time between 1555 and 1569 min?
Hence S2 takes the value 129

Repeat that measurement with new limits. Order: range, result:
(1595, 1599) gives 138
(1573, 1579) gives 110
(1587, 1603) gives 139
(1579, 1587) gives 125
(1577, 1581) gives 107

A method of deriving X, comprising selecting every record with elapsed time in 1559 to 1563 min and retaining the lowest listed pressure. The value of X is 92.8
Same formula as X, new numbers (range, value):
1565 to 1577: 82.6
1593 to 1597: 116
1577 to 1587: 101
